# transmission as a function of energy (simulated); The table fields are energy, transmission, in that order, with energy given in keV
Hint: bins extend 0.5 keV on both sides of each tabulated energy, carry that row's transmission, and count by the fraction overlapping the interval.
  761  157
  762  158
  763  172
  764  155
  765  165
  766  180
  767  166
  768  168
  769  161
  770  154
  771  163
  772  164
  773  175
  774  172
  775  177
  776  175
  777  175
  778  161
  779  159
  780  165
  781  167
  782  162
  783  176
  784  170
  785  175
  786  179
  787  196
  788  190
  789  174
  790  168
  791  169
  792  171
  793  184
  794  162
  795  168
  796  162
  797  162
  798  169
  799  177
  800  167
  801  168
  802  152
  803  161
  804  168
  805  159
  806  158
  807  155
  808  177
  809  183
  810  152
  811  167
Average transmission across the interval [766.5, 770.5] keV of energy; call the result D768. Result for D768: 162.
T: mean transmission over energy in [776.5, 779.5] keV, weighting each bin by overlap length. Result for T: 165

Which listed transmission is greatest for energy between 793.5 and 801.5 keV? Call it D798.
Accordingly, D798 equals 177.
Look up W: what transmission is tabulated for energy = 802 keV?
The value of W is 152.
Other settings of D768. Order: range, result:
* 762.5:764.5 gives 164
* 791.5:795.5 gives 171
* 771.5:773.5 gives 170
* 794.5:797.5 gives 164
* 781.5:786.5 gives 172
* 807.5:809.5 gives 180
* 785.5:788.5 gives 188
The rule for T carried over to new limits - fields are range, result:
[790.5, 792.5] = 170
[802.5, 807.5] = 160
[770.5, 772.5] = 164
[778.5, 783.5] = 166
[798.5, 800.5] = 172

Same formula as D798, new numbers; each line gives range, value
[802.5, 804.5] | 168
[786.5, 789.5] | 196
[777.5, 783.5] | 176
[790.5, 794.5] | 184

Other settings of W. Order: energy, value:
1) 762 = 158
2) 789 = 174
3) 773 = 175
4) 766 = 180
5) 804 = 168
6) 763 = 172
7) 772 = 164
